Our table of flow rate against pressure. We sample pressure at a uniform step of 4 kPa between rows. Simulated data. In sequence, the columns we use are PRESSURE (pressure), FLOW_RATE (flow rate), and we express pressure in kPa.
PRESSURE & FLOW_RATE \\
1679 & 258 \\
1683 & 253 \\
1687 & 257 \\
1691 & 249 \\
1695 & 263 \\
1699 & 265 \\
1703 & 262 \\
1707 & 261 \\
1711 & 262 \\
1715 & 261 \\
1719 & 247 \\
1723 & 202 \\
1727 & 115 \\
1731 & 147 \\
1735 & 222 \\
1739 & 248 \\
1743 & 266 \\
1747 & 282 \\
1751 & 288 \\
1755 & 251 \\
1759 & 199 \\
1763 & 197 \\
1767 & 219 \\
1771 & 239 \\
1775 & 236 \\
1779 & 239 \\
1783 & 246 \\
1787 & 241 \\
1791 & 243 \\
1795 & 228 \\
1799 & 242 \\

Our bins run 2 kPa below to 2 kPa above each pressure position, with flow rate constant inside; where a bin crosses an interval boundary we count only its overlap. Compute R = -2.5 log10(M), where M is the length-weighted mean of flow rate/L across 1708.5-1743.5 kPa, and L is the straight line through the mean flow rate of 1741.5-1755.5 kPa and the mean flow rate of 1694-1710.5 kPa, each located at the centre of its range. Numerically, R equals 0.23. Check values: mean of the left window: 263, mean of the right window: 274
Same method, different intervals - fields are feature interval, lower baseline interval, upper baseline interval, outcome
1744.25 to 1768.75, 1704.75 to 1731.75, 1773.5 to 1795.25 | -0.05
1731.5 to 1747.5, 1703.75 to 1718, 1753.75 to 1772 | -0.02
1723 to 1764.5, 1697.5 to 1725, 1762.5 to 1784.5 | 0.09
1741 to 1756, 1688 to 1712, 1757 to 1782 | -0.17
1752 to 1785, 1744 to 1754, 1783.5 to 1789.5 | 0.13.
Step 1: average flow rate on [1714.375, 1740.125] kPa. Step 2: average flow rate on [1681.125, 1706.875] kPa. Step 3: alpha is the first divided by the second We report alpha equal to 0.8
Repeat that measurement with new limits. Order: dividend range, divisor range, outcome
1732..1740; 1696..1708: 0.85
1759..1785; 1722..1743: 1.17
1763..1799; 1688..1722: 0.91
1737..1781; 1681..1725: 0.96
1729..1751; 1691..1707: 0.91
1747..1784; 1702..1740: 1.07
